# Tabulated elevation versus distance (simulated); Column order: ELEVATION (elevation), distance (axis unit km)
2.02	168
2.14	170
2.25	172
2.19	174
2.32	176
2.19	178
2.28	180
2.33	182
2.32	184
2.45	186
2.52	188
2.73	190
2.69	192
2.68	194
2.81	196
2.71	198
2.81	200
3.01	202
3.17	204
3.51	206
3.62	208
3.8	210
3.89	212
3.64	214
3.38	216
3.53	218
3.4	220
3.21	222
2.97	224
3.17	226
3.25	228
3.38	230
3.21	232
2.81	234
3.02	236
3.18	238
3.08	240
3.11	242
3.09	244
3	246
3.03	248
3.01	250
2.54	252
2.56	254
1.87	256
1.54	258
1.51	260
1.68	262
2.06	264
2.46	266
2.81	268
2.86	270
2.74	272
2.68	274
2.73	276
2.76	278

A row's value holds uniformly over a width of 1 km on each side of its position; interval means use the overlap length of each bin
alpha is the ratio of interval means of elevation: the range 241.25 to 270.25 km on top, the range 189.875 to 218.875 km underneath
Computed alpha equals 0.77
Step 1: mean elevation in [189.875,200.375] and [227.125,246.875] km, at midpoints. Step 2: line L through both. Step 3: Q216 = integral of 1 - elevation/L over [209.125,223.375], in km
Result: -2.97 km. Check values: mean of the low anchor 2.73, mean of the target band 3.53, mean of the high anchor 3.11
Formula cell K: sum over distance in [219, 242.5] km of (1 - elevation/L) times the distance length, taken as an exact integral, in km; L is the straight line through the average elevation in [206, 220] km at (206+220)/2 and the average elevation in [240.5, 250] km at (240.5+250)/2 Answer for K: 1.1 km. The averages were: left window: 3.62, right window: 3.05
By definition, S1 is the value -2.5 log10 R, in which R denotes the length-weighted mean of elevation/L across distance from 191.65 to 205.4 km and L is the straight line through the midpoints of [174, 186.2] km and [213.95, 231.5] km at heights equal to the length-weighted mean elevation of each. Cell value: -0.05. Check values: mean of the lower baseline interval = 2.3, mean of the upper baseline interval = 3.31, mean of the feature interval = 2.87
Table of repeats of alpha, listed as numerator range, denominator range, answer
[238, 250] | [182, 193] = 1.22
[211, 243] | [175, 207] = 1.23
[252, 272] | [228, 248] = 0.71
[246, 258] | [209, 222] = 0.71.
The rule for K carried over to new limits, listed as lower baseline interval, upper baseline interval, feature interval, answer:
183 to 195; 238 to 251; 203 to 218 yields -4.4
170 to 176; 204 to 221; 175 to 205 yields 2.1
